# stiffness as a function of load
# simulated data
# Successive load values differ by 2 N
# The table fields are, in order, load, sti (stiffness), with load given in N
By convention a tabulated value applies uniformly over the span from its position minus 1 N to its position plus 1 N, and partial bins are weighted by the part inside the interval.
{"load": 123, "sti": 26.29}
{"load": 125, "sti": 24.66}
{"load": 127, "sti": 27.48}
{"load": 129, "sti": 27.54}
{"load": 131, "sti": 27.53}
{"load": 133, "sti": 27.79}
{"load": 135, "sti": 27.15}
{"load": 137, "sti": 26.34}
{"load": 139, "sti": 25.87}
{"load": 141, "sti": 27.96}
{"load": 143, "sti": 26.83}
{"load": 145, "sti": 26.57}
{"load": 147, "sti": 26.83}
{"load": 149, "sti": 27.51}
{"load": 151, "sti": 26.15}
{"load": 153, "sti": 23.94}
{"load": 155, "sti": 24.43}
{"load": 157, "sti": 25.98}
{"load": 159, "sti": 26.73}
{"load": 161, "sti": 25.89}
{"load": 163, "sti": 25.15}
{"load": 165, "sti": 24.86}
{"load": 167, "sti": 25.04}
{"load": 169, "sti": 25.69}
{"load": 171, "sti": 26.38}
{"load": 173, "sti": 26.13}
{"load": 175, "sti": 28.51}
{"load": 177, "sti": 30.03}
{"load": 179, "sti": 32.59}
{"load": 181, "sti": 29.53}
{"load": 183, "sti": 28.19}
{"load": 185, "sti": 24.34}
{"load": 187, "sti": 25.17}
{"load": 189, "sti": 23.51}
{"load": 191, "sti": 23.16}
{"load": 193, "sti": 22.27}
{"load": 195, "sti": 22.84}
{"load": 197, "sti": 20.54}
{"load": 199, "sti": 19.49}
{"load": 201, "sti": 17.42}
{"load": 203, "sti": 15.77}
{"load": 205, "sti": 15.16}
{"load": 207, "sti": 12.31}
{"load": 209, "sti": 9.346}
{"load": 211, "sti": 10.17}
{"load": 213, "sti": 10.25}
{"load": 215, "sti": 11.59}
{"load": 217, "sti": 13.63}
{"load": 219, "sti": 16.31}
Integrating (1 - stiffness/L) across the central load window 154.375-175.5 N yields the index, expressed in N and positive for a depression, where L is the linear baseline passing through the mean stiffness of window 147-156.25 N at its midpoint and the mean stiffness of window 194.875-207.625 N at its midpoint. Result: -2.2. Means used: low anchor 25.7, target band 25.9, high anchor 17.4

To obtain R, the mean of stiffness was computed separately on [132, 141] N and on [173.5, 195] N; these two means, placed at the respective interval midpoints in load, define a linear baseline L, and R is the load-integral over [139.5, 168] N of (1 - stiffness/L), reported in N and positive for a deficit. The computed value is 0.84 N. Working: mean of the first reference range 26.9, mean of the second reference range 26.5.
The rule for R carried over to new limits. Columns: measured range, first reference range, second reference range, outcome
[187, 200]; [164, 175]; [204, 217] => -3.5 N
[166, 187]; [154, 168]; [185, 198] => -2.9 N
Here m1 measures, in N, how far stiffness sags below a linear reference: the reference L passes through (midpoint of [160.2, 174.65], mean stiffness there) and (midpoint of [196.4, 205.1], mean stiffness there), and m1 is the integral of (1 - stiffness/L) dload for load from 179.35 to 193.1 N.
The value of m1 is -2.84 N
